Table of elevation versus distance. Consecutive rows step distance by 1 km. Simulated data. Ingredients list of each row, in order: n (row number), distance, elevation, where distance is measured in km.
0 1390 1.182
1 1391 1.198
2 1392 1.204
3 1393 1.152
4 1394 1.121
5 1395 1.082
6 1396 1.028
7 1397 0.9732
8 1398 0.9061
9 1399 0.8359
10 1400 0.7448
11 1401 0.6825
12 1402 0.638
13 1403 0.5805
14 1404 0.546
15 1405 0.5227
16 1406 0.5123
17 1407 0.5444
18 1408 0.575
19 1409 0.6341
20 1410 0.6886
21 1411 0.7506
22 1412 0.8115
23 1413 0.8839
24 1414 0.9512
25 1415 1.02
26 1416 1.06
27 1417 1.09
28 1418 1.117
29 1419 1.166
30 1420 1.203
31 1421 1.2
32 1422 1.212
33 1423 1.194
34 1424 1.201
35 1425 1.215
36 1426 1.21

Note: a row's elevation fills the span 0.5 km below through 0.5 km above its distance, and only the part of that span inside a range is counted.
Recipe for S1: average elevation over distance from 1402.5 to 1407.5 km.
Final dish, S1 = 0.541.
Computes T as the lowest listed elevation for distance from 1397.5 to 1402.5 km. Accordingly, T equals 0.638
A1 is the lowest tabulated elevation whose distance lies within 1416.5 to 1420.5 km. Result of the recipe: 1.09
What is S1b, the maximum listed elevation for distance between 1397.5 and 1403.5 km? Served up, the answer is 0.9061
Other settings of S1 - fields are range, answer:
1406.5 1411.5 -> 0.639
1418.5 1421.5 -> 1.19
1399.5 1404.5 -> 0.638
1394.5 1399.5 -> 0.965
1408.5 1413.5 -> 0.754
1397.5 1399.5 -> 0.871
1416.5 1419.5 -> 1.12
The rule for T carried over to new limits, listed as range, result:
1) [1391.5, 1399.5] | 0.8359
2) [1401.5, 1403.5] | 0.5805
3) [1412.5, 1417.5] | 0.8839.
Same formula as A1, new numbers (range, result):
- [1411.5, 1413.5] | 0.8115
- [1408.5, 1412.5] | 0.6341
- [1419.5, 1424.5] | 1.194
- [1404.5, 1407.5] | 0.5123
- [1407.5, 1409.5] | 0.575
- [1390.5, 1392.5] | 1.198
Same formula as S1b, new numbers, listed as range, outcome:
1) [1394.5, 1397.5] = 1.082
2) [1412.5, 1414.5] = 0.9512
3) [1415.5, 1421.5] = 1.203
